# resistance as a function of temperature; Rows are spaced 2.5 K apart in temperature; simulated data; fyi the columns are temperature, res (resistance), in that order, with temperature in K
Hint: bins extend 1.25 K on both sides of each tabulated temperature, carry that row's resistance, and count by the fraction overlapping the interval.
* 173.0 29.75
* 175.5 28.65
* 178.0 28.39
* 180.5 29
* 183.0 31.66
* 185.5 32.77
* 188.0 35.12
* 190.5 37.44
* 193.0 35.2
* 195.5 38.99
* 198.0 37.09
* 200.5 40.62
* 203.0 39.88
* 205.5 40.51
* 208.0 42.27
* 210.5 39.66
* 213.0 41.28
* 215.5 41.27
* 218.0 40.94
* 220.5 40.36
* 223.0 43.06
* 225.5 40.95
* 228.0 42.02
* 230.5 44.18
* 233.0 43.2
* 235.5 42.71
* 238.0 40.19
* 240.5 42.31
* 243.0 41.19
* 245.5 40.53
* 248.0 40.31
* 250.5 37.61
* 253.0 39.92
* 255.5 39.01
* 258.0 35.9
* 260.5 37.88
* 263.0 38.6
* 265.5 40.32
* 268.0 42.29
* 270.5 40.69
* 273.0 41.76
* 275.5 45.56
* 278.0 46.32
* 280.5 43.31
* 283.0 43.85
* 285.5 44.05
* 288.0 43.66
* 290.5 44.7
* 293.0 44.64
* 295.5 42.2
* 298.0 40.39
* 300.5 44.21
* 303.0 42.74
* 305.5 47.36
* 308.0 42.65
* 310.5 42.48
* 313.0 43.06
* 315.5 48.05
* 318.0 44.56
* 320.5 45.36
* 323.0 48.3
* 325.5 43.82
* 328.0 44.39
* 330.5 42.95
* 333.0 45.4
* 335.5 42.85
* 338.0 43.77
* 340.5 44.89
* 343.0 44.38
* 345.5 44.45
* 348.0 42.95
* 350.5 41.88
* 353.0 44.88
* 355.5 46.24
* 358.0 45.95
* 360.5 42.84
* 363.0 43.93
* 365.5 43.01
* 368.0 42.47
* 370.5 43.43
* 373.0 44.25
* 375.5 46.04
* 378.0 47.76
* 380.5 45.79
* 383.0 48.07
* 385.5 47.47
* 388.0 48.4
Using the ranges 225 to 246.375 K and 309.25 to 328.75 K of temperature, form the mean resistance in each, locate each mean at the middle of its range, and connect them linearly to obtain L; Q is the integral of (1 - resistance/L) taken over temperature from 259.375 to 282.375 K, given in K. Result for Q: 0.7 K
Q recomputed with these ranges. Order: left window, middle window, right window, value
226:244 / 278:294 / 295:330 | -0.2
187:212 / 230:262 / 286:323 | 0.6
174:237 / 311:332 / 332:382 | -1.0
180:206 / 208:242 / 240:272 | -3.3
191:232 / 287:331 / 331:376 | -1.3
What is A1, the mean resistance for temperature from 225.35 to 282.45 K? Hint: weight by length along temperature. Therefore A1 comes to 41.2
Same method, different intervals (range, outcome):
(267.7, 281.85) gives 43.4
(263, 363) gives 43.9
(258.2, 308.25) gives 42.7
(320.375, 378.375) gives 44.4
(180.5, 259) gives 39.5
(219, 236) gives 42.3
